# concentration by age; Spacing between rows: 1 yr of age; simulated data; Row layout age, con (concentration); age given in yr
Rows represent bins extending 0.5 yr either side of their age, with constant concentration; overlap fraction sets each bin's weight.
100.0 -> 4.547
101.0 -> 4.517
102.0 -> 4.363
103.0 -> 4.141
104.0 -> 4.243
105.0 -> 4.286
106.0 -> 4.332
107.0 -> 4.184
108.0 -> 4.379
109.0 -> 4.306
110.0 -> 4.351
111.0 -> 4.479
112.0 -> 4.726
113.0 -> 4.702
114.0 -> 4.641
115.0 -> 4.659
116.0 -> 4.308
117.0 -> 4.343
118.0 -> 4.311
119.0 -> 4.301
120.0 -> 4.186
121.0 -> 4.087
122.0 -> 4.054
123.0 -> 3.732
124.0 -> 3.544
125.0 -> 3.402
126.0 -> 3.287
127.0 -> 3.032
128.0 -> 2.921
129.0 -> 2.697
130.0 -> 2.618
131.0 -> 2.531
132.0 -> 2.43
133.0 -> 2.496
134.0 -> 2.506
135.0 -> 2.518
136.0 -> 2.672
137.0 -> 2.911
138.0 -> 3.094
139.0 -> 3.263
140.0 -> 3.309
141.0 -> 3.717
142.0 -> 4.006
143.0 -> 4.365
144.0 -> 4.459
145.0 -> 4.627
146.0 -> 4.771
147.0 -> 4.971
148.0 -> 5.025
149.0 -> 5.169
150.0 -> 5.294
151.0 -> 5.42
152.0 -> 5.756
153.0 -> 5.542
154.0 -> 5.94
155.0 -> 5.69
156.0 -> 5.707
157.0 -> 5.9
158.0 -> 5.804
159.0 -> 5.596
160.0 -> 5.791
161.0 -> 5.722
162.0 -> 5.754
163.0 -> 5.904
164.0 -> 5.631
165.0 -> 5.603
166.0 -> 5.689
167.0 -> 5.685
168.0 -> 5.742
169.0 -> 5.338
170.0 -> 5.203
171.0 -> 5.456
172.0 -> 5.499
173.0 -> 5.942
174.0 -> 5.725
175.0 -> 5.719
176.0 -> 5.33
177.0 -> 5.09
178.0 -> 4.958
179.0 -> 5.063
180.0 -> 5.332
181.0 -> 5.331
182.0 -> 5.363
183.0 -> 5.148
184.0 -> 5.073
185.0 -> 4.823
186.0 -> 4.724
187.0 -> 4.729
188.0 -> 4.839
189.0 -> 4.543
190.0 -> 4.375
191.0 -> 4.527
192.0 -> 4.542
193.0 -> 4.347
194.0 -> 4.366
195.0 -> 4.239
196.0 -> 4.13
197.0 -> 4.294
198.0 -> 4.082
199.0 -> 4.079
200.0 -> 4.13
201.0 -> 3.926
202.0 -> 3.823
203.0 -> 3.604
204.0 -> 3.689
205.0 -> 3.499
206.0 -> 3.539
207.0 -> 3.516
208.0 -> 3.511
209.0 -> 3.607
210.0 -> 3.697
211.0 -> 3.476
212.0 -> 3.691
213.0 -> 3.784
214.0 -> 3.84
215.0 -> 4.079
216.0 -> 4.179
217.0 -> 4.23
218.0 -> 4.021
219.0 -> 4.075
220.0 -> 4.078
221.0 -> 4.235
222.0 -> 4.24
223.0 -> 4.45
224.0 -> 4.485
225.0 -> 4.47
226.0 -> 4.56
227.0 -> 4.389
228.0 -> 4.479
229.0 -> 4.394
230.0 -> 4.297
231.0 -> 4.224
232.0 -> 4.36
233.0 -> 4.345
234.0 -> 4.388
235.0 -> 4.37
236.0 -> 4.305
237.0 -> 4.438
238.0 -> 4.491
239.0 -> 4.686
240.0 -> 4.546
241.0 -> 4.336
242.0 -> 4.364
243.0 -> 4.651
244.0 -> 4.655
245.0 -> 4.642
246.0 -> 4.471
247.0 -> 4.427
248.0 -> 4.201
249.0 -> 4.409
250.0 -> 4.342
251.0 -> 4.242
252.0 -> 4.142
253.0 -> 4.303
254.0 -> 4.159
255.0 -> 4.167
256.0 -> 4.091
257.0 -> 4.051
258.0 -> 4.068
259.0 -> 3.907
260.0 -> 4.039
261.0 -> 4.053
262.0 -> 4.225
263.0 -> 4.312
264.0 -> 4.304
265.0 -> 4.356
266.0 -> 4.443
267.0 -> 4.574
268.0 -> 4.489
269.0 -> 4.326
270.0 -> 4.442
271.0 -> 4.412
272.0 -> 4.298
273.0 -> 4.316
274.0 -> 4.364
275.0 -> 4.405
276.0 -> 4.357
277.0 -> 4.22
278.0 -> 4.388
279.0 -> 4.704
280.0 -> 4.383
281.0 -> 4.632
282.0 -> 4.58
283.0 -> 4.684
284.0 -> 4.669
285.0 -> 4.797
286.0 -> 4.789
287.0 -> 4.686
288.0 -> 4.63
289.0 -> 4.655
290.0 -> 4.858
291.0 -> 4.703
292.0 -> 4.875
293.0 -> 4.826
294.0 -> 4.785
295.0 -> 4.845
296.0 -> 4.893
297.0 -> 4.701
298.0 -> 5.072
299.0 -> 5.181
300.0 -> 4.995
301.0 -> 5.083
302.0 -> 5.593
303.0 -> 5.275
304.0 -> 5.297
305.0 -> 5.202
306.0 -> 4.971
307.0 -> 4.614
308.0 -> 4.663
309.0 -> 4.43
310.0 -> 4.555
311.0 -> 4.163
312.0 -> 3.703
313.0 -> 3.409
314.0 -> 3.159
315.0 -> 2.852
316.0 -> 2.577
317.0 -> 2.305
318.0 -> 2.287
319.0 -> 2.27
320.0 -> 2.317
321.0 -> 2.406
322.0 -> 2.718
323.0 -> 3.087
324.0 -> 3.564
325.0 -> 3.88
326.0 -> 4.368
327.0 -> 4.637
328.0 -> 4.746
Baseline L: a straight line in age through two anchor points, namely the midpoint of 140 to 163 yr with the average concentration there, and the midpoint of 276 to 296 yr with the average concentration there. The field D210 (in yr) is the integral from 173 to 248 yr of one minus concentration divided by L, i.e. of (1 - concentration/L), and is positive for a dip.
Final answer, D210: 8.7 yr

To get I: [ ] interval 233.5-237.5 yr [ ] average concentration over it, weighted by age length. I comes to 4.38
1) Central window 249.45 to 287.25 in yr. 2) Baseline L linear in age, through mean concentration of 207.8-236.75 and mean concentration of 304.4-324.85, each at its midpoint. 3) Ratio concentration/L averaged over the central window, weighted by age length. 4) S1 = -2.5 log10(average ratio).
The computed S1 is -0.15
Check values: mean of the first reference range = 4.16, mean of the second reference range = 3.48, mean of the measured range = 4.36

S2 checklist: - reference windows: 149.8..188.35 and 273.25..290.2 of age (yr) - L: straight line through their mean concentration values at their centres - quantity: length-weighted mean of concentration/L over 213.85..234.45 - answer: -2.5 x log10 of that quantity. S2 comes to 0.17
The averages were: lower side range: 5.46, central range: 4.28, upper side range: 4.57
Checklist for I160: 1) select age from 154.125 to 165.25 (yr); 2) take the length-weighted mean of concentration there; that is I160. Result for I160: 5.75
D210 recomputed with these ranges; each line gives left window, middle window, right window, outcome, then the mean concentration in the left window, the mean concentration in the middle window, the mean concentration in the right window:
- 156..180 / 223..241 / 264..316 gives 2.2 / 5.57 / 4.42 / 4.55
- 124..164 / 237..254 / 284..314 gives 0.6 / 4.28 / 4.42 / 4.74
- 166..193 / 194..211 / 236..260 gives 3.6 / 5.15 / 3.84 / 4.33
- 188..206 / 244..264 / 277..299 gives 1.2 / 4.13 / 4.24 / 4.72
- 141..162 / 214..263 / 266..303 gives 5.8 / 5.25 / 4.3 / 4.68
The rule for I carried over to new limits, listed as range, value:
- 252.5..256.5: 4.18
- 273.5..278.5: 4.35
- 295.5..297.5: 4.8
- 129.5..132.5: 2.53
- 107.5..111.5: 4.38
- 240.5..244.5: 4.5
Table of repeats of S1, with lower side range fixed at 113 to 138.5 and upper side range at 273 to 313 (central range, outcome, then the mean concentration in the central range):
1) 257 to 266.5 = 0.071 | 4.18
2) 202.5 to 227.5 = 0.043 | 3.96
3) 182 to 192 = -0.220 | 4.77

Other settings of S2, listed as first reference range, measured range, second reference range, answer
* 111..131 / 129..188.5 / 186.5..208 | -0.200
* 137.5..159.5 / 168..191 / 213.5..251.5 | -0.104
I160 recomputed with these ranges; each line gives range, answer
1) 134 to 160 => 4.6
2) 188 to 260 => 4.19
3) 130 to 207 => 4.66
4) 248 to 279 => 4.28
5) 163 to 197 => 5.09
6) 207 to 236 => 4.13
